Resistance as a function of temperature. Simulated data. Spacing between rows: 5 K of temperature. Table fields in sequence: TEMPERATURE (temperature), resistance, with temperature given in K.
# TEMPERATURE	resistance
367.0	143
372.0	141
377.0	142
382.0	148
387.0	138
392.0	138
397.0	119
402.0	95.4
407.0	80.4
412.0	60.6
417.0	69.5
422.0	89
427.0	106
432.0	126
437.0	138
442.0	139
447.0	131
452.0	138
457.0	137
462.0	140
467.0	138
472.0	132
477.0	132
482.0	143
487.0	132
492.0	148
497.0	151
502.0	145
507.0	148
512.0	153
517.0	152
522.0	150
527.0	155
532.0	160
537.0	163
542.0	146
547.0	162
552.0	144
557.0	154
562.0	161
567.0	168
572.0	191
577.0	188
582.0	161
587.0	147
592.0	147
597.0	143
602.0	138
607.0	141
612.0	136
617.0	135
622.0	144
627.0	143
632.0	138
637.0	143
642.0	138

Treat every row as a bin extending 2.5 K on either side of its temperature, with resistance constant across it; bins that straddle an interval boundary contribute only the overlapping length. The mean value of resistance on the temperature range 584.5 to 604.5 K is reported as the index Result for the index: 144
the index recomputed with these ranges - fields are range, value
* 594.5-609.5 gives 141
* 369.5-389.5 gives 142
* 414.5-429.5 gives 88.2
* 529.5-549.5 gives 158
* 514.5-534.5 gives 154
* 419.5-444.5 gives 120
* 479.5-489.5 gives 138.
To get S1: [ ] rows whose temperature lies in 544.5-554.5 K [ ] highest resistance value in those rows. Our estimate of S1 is 162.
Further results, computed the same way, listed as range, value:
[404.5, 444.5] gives 139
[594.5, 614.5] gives 143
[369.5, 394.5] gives 148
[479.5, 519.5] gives 153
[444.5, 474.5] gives 140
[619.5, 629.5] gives 144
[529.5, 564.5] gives 163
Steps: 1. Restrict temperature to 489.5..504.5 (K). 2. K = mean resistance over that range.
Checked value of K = 148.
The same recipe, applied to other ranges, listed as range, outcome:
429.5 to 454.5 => 134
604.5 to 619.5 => 137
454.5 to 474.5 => 137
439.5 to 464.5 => 137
